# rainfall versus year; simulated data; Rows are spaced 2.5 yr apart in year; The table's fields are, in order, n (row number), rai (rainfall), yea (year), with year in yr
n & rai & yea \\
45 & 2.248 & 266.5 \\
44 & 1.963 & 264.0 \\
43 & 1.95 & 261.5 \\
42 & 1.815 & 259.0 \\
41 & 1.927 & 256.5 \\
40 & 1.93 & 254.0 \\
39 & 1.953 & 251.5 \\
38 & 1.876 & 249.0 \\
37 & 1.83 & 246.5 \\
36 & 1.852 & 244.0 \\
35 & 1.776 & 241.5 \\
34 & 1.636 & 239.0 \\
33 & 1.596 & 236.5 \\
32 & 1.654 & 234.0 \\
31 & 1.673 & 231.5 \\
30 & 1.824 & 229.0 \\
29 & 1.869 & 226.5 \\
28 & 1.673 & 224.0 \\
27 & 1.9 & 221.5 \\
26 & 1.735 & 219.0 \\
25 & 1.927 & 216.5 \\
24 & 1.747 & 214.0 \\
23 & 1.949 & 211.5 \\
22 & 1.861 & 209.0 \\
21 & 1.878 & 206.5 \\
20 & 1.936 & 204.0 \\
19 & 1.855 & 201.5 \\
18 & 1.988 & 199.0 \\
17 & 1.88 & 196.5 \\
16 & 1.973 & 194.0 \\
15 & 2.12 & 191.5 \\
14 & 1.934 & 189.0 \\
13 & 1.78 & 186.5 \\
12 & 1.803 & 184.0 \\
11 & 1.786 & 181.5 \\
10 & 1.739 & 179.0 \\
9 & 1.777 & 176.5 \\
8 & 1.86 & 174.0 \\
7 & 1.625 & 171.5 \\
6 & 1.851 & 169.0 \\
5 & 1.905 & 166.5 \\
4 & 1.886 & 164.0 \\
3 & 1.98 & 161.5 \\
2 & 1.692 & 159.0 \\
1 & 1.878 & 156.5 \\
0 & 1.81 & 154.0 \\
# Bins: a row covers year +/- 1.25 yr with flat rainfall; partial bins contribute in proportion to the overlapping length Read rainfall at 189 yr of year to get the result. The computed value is 1.934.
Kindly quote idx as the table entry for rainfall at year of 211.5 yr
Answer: 1.949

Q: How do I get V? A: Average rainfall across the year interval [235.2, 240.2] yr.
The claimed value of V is 1.62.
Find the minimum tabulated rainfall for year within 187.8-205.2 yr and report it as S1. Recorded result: 1.855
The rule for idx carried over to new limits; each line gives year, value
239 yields 1.636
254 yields 1.93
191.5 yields 2.12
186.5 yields 1.78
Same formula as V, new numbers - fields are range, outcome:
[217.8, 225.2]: 1.77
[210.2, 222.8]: 1.85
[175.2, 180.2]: 1.76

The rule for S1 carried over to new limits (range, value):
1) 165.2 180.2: 1.625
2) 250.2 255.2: 1.93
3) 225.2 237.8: 1.596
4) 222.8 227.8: 1.673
